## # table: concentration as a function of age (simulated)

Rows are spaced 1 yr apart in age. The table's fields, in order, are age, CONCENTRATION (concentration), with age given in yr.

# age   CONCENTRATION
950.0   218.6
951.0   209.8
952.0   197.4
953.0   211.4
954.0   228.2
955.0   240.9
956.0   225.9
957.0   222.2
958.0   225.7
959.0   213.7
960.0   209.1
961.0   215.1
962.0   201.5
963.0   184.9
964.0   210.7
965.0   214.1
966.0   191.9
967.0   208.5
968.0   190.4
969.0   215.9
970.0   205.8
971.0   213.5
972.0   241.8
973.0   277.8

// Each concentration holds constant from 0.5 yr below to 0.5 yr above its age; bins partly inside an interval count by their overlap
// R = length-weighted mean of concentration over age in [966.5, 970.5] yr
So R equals 205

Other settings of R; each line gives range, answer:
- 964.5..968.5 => 201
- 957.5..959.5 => 220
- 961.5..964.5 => 199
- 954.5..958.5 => 229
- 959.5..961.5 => 212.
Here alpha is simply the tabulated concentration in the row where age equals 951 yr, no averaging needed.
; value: 209.8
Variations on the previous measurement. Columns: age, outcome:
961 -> 215.1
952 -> 197.4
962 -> 201.5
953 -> 211.4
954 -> 228.2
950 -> 218.6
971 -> 213.5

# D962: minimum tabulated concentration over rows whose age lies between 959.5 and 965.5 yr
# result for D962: 184.9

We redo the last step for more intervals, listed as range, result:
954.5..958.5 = 222.2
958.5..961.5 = 209.1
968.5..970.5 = 205.8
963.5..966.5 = 191.9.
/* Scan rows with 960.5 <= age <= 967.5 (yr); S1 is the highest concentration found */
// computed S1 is 215.1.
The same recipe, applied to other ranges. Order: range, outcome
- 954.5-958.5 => 240.9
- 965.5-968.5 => 208.5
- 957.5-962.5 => 225.7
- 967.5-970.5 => 215.9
